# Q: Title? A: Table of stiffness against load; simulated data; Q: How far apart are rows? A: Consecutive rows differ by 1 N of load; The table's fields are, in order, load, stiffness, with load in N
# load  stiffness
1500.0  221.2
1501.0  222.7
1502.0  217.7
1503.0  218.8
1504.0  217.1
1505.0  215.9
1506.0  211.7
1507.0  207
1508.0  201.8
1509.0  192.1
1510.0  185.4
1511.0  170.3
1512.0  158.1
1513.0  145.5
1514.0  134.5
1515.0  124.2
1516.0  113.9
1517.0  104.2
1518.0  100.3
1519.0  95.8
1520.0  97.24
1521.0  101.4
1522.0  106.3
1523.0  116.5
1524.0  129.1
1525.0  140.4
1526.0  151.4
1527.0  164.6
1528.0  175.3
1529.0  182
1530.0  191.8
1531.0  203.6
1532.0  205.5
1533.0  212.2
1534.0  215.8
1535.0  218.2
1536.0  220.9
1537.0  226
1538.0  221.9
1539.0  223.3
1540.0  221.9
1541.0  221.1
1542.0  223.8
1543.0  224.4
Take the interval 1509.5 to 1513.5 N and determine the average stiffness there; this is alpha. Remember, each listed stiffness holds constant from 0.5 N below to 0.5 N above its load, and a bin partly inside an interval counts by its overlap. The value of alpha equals 165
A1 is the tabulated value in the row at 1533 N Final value 212.2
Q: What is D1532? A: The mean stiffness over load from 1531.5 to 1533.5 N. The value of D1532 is 209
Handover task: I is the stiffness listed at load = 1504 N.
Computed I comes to 217.1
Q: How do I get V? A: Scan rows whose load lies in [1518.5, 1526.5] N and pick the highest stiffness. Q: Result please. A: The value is 151.4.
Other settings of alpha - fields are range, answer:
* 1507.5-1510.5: 193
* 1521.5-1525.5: 123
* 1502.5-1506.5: 216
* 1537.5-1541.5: 222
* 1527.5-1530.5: 183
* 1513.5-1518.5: 115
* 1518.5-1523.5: 103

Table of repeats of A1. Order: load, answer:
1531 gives 203.6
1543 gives 224.4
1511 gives 170.3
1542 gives 223.8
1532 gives 205.5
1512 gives 158.1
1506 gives 211.7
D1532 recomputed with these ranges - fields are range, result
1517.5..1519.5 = 98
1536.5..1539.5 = 224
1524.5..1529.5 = 163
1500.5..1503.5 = 220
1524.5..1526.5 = 146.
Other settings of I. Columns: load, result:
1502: 217.7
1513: 145.5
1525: 140.4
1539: 223.3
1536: 220.9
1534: 215.8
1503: 218.8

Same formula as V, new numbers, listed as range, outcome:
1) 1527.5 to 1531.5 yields 203.6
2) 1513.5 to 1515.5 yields 134.5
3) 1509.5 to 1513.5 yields 185.4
